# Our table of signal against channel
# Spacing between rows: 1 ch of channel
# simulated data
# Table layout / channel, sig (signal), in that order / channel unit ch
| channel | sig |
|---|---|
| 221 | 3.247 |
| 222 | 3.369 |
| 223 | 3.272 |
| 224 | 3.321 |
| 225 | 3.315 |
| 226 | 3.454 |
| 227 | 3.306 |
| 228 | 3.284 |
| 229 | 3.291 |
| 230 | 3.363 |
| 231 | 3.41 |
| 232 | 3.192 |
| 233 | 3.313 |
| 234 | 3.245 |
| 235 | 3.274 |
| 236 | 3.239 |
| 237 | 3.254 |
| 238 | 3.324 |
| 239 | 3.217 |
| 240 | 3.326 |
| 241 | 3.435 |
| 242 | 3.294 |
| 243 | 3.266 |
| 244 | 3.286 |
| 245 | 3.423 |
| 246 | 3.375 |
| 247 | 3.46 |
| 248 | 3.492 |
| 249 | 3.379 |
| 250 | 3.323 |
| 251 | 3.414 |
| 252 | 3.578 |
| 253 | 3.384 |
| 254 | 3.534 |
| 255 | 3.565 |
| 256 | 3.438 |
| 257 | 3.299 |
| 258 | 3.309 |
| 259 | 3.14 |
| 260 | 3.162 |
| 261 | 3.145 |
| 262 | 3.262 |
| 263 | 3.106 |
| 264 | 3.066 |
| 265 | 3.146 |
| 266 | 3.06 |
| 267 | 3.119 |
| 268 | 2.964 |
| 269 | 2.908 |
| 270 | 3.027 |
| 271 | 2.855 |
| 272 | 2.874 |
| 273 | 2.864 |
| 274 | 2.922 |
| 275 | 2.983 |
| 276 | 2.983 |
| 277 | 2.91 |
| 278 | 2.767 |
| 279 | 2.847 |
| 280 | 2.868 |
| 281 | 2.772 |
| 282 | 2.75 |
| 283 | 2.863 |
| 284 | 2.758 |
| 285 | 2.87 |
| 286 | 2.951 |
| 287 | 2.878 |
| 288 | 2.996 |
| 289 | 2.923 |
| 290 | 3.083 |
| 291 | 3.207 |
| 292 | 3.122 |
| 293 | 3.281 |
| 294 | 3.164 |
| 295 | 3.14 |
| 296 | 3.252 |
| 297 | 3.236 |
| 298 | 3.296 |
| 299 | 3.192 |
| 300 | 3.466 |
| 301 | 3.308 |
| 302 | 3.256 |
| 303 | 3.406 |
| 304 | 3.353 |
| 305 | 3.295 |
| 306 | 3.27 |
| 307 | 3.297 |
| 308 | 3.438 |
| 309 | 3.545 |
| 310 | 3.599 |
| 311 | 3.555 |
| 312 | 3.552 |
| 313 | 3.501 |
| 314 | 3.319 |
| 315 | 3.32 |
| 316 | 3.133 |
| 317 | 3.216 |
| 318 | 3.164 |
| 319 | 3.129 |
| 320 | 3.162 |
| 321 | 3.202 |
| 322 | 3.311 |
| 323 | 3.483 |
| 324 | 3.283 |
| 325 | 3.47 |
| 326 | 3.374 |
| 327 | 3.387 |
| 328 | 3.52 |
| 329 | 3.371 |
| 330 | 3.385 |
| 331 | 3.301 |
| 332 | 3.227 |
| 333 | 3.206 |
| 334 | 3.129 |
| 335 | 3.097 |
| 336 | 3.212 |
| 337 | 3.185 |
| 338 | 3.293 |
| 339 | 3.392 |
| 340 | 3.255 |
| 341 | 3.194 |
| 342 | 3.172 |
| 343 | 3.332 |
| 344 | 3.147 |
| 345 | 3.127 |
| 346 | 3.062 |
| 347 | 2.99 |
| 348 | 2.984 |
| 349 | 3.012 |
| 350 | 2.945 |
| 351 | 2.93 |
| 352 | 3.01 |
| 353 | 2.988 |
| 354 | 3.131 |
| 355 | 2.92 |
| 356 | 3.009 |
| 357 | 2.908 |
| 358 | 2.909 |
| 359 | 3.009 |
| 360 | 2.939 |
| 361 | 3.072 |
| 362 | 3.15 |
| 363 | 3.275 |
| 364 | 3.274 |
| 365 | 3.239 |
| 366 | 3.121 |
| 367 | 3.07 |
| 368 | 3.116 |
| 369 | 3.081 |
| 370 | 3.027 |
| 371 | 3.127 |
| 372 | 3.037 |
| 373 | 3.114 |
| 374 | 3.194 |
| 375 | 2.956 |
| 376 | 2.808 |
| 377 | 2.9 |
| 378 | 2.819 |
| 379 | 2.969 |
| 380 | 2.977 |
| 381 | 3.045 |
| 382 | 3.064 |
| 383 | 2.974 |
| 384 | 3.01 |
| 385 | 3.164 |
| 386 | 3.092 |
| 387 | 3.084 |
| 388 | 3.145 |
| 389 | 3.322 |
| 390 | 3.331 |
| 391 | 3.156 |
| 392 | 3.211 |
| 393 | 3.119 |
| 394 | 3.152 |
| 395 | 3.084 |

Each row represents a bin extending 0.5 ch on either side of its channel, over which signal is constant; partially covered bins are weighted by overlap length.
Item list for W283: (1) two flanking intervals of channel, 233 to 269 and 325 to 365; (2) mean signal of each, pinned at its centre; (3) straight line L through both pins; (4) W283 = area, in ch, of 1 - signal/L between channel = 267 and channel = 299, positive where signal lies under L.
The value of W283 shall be 2.6 ch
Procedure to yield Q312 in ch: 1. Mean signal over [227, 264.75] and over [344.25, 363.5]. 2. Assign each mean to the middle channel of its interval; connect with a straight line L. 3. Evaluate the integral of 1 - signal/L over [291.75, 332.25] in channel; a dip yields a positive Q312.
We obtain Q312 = -2.4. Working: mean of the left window 3.32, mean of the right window 3.02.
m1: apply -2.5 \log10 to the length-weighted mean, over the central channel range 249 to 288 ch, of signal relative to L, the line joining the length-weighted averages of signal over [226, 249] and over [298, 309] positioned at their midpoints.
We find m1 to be 0.09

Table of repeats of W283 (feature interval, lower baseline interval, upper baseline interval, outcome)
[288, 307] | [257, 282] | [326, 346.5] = -0.8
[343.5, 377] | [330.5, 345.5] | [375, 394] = 1.0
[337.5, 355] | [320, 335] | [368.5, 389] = 0.6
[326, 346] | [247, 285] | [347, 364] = -1.4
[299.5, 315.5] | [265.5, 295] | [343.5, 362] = -2.3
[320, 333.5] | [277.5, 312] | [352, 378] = -1.0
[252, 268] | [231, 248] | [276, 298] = -0.4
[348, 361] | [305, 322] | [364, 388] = 0.7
